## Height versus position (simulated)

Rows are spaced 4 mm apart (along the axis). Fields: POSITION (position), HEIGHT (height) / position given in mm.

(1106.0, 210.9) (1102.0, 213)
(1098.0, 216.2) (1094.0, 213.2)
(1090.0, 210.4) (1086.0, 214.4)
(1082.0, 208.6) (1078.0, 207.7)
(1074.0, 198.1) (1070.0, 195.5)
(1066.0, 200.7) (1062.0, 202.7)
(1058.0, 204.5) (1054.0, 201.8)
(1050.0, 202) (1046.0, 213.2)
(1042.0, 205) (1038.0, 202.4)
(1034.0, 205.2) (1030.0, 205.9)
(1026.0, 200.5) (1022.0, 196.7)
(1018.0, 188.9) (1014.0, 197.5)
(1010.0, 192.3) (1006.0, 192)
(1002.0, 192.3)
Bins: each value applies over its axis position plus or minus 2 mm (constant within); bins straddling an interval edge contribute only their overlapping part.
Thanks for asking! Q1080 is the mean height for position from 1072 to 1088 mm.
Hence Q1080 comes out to 207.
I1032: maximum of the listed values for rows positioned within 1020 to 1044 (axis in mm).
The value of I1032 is 205.9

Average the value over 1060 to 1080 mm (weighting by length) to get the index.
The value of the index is 201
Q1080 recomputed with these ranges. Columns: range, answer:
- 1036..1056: 205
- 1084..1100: 214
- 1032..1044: 204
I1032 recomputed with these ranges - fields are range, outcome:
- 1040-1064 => 213.2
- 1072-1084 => 208.6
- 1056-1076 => 204.5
